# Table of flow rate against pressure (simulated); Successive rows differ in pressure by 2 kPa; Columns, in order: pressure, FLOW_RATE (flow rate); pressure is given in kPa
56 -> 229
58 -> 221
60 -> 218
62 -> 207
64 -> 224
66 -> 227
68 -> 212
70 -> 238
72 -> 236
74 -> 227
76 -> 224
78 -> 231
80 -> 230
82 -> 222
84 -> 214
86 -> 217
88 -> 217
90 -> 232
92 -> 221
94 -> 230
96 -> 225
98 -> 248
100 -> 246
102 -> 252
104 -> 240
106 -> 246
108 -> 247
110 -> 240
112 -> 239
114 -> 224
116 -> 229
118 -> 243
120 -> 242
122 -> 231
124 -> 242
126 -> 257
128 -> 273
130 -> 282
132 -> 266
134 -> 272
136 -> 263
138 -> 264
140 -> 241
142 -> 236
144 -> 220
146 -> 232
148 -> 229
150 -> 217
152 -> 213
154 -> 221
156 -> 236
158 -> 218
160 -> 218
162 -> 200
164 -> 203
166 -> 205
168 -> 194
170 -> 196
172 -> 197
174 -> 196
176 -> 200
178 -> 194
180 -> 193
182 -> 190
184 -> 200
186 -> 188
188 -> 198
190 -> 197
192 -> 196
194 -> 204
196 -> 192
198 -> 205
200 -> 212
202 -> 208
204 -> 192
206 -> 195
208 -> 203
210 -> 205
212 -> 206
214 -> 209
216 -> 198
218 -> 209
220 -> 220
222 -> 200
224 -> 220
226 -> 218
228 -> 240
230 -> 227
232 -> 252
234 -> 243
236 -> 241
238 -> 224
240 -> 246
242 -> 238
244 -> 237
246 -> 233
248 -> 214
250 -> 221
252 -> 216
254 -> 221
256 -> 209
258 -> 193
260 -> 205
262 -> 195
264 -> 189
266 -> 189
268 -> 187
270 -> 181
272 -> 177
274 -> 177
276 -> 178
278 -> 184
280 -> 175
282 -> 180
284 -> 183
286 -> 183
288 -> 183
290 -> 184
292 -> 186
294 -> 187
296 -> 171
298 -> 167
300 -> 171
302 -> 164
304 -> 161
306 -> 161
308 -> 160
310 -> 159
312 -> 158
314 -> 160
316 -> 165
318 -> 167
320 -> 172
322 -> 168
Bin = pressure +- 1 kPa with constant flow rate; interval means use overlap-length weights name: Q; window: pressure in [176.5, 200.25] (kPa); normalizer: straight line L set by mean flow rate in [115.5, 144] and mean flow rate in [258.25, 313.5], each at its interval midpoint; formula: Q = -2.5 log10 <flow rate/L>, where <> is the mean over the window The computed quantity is 0.14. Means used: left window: 252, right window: 178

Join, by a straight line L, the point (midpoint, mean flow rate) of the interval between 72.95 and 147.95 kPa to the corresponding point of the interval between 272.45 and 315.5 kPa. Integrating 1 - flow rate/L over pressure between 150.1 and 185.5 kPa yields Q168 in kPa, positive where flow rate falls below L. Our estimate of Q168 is 2.3 kPa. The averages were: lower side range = 239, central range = 204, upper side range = 173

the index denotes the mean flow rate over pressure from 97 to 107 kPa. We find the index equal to 246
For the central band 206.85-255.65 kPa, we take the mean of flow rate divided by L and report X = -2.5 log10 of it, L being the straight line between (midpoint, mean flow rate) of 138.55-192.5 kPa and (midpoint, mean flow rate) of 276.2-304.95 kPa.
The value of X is -0.16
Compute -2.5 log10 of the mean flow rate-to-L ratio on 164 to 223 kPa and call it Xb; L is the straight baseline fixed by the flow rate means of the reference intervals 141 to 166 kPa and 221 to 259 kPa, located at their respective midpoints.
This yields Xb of 0.115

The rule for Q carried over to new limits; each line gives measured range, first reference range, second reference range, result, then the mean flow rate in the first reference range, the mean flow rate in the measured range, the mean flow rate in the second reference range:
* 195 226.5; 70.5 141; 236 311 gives 0.02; 240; 206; 192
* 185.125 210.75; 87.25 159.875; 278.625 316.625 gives 0.06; 240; 200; 172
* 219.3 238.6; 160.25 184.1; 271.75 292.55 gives -0.21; 198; 229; 181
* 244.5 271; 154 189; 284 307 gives -0.12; 202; 205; 175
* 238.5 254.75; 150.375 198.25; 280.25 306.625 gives -0.22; 202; 228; 176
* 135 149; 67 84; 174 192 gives -0.16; 227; 241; 195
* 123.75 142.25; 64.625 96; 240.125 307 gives -0.21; 225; 261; 192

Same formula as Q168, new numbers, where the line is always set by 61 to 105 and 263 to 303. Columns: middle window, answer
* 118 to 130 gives -1.8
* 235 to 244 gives -2.2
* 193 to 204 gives -0.2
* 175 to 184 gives 0.4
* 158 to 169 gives 0.2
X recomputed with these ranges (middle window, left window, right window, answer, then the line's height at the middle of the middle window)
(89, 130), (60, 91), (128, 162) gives -0.05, 231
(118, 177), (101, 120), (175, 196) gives -0.05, 218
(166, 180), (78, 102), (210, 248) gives 0.15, 226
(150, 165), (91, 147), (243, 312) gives 0.07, 231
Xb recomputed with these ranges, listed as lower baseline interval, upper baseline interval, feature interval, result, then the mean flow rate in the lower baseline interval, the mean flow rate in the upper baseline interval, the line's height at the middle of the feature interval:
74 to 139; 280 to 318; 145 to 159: 0.003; 241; 171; 224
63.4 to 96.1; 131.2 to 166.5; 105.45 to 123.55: -0.046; 225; 231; 228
